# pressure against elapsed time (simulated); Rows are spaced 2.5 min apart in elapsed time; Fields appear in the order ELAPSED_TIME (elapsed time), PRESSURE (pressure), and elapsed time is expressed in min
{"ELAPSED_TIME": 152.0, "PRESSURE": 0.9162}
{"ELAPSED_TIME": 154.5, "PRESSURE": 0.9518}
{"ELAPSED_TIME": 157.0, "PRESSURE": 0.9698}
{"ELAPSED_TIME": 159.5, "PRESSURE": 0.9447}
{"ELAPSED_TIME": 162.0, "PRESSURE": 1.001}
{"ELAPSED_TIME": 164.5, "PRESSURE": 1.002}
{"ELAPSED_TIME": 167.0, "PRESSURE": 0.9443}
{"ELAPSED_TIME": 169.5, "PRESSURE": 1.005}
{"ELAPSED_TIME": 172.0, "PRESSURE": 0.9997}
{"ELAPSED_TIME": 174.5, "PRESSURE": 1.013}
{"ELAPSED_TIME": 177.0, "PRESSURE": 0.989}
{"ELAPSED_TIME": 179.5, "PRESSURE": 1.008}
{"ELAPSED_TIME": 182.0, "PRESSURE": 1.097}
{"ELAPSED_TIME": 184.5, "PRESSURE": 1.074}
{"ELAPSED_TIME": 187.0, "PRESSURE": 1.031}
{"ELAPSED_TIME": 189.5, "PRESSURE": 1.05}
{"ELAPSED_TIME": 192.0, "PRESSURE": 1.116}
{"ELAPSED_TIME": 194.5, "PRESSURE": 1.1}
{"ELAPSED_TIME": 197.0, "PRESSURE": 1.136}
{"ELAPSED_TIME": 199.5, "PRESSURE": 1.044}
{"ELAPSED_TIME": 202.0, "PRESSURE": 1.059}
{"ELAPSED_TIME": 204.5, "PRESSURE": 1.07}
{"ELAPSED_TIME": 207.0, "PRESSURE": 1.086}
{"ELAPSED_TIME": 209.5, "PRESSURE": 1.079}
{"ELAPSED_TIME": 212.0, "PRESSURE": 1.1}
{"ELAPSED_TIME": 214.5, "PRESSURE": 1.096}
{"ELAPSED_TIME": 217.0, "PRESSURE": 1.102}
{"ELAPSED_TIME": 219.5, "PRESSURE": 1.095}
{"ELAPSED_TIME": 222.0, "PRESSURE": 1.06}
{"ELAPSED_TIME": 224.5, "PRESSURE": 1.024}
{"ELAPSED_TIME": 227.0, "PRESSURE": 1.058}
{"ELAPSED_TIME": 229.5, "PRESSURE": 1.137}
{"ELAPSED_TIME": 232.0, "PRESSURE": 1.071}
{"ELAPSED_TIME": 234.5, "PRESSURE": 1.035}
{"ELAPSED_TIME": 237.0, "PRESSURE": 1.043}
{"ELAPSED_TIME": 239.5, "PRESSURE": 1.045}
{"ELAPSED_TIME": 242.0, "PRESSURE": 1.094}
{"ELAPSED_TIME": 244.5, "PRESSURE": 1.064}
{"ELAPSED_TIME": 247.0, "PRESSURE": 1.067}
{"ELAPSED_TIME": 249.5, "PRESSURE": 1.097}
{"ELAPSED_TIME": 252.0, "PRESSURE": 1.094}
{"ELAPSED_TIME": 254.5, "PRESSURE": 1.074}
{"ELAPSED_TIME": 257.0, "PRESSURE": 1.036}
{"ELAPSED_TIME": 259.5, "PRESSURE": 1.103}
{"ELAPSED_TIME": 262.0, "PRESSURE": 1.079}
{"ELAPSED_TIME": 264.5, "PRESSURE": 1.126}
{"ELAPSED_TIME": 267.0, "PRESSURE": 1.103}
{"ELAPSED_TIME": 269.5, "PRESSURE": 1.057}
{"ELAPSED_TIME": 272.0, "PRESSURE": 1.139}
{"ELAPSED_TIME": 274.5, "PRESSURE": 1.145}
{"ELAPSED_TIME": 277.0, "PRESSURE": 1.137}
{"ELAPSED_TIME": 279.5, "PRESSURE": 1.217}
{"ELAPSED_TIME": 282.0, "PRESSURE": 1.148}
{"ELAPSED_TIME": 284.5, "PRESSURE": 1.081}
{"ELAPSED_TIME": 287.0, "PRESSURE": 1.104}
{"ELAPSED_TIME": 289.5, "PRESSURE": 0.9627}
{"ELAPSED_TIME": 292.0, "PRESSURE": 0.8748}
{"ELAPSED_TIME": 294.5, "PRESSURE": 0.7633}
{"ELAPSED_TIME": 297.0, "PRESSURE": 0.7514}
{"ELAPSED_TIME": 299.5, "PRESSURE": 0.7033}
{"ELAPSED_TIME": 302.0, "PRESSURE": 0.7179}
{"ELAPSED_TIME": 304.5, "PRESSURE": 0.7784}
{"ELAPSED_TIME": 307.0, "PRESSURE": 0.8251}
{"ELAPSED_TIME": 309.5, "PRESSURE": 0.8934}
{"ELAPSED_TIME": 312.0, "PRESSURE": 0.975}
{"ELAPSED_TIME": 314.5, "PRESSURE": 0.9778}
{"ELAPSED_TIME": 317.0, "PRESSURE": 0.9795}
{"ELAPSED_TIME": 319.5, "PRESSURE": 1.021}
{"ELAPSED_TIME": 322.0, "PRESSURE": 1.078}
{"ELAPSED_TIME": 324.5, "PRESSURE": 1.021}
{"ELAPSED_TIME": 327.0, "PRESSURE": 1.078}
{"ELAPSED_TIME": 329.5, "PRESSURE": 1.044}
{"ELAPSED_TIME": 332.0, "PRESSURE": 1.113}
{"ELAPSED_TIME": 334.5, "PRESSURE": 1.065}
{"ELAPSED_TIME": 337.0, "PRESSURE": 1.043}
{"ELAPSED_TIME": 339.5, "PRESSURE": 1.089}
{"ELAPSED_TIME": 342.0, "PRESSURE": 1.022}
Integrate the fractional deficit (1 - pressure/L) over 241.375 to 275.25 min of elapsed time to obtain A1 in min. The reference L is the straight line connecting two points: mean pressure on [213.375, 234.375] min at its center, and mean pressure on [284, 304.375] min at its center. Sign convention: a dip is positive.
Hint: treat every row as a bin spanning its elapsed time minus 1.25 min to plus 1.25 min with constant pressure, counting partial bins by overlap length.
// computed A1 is -4.3 min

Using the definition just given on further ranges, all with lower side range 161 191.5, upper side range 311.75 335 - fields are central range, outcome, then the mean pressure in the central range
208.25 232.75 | -1.36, 1.08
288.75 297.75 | 1.72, 0.836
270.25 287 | -1.74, 1.14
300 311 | 2.49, 0.801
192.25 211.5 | -1.15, 1.08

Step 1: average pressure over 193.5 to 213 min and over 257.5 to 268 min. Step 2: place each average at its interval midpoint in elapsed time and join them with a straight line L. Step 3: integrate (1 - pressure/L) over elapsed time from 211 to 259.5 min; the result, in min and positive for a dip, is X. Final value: 0.8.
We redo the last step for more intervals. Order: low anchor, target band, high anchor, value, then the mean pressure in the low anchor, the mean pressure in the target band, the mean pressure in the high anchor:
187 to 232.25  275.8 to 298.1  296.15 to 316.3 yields -3.04 min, 1.08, 1.01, 0.833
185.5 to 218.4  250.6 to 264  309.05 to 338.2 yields -0.29 min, 1.08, 1.08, 1.03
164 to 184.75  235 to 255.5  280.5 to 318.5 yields -2.57 min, 1.01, 1.07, 0.905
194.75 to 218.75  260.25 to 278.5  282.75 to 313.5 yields -3.35 min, 1.09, 1.11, 0.875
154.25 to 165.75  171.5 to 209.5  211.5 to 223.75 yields -0.92 min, 0.976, 1.06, 1.09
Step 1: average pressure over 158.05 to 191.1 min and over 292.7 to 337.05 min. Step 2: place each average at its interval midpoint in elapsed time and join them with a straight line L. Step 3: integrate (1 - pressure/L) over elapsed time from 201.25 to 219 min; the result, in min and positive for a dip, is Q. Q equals -1.7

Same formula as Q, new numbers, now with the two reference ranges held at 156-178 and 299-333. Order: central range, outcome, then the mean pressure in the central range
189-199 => -1.2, 1.1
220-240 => -1.9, 1.06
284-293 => -0.5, 1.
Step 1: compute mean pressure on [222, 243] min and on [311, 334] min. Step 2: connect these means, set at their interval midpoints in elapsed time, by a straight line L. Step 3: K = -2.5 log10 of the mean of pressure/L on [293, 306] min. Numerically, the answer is 0.36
